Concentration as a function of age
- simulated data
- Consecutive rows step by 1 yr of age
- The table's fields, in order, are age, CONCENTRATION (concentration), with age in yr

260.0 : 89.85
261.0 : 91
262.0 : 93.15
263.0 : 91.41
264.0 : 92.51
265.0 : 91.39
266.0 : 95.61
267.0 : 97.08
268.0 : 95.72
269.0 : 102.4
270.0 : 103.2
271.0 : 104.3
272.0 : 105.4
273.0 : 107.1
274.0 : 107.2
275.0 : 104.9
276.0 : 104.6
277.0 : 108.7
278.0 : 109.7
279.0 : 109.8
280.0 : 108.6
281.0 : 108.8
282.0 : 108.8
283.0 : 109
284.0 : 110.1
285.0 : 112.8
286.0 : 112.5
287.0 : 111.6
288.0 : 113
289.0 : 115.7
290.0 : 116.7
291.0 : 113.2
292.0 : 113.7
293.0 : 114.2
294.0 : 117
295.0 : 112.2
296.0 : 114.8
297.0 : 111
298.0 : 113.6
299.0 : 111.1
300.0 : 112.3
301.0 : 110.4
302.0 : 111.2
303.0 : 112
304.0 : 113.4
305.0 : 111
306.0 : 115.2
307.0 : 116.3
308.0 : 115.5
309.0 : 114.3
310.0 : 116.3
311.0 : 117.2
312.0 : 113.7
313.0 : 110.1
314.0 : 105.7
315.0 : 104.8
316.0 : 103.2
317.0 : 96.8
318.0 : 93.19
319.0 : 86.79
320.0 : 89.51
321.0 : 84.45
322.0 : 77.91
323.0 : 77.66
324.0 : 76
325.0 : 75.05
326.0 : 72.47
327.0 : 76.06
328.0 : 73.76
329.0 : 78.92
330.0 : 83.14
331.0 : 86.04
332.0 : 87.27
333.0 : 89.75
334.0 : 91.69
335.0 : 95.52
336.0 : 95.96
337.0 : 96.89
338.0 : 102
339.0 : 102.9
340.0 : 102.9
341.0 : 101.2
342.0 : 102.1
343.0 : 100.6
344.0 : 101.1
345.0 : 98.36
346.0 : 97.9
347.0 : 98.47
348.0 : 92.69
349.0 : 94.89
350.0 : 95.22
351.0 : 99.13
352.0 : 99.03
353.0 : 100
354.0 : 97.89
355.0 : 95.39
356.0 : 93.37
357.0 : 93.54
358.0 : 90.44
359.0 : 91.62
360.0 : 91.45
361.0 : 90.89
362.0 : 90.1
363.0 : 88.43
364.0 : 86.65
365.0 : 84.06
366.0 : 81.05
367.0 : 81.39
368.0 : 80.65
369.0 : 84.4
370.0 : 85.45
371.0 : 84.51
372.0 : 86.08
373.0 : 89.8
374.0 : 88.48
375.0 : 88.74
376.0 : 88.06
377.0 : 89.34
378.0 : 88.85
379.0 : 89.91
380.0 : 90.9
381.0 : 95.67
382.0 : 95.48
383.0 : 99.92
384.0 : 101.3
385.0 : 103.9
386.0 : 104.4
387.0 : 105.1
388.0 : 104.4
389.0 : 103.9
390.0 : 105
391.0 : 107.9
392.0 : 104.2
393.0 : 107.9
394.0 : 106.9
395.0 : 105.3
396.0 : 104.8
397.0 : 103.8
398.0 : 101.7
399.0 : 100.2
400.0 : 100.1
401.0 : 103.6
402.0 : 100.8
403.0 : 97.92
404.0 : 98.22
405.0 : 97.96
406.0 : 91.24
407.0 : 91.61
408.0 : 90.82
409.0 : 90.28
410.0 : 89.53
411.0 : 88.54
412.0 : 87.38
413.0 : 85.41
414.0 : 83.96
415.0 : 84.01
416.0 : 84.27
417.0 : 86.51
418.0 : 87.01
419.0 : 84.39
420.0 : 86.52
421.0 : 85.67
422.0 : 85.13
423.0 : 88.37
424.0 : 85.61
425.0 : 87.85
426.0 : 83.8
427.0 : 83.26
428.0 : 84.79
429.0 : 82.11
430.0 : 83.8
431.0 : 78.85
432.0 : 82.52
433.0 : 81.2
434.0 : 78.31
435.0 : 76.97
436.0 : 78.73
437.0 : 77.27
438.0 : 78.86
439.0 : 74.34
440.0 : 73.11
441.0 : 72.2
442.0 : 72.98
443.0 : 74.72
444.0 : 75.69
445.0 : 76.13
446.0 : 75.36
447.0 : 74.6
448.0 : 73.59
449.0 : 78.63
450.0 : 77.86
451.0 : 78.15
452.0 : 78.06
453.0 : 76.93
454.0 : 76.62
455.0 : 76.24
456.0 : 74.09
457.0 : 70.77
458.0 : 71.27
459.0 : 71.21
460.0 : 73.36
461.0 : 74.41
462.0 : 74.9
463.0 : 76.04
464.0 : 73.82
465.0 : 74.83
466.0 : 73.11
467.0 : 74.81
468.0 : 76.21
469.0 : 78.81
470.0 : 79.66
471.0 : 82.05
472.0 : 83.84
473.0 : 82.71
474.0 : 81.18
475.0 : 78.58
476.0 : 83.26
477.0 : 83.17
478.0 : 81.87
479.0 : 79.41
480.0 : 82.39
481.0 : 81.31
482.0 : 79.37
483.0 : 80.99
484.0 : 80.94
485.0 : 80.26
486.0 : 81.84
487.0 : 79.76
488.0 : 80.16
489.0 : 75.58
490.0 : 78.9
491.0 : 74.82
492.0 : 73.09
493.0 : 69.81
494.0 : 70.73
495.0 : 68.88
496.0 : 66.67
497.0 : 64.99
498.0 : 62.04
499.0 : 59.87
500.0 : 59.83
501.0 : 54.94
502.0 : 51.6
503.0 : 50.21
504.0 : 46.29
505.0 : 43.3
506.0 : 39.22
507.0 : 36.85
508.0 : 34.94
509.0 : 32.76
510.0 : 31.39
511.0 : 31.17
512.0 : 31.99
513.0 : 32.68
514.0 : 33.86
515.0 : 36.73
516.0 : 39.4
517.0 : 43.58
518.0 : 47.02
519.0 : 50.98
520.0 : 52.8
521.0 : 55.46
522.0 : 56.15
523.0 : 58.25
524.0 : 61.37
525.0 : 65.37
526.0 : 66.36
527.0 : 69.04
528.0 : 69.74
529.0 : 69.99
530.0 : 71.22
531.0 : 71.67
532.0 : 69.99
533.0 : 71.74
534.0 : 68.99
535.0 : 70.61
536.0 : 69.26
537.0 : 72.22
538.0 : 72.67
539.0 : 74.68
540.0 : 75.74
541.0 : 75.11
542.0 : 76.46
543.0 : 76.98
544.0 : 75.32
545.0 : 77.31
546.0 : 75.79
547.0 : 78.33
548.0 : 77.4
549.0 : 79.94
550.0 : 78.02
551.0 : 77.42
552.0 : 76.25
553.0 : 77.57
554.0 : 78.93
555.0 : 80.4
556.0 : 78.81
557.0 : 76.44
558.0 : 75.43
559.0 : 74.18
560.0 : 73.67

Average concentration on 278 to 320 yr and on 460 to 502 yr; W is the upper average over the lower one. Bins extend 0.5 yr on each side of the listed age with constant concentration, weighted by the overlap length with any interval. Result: 0.7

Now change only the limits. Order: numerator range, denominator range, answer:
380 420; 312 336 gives 1.10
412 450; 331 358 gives 0.83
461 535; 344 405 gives 0.68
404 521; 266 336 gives 0.70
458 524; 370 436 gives 0.70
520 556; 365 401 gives 0.75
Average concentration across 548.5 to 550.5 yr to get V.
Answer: 79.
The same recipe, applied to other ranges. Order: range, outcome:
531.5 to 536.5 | 70.1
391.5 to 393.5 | 106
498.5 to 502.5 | 56.6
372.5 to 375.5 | 89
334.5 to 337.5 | 96.1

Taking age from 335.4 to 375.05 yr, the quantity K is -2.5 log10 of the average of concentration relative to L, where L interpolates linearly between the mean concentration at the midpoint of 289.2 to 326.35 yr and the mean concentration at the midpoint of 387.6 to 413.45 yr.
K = 0.10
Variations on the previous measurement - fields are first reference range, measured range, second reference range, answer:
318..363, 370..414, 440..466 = -0.15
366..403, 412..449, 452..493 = 0.08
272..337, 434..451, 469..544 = 0.01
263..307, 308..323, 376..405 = 0.06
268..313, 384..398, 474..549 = -0.17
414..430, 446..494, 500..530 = -0.18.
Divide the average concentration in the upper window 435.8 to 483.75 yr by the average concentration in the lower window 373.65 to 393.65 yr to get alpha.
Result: 0.78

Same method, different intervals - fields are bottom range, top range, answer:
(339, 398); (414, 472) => 0.82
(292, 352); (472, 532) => 0.62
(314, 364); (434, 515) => 0.75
